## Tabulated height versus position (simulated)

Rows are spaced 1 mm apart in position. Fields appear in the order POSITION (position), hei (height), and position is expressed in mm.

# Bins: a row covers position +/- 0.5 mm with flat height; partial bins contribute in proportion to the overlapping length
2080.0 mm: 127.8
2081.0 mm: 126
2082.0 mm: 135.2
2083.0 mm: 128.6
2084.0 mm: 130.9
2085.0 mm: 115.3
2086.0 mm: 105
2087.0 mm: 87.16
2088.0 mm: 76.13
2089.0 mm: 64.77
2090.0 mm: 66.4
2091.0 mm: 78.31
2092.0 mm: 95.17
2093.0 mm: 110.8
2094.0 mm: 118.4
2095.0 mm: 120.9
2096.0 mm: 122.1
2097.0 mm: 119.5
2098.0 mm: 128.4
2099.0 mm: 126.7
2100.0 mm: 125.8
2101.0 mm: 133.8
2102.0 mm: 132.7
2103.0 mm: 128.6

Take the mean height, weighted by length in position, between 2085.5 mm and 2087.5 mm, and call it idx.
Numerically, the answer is 96.1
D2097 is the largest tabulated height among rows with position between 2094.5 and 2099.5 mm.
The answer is 128.4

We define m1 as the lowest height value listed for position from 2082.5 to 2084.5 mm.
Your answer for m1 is 128.6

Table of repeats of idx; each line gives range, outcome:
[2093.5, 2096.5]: 120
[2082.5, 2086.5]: 120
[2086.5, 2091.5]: 74.6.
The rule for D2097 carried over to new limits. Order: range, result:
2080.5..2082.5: 135.2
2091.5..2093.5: 110.8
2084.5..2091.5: 115.3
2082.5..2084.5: 130.9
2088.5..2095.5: 120.9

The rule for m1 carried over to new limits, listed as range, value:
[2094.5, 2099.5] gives 119.5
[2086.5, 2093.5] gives 64.77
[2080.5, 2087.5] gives 87.16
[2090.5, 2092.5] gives 78.31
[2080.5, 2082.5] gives 126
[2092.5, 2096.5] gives 110.8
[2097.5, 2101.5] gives 125.8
